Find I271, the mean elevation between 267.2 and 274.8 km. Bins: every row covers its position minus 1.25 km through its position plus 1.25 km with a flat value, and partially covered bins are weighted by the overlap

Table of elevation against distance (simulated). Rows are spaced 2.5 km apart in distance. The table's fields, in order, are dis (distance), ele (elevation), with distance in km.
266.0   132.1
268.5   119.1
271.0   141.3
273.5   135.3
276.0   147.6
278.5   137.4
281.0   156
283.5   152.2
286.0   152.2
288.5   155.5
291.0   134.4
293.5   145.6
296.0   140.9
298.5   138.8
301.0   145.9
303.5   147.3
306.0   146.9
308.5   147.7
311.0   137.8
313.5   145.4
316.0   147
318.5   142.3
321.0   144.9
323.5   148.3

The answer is 132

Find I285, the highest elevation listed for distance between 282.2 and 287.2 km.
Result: 152.2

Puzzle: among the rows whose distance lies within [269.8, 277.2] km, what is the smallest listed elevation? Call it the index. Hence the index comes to 135.3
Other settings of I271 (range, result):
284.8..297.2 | 146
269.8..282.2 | 143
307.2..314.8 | 144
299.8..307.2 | 147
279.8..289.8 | 154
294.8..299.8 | 140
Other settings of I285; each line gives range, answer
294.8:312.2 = 147.7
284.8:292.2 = 155.5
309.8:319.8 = 147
